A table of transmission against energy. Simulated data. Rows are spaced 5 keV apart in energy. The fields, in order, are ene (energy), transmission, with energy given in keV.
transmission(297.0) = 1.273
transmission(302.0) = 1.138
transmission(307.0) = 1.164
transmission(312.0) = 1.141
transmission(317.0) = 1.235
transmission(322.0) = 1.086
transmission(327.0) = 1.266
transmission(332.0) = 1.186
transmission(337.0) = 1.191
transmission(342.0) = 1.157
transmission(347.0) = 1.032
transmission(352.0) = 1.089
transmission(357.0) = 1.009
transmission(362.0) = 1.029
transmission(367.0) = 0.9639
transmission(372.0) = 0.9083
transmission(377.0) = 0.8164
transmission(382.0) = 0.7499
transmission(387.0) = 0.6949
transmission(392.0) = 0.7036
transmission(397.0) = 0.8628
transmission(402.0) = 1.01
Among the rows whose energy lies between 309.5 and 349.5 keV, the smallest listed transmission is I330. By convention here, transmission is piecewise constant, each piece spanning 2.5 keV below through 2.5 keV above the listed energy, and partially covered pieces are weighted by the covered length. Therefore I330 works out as 1.032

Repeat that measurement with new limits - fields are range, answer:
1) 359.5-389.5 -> 0.6949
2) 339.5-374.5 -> 0.9083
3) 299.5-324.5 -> 1.086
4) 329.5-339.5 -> 1.186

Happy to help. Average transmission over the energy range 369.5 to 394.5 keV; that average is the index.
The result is 0.775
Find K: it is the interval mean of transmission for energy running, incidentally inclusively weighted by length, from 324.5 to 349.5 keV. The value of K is 1.17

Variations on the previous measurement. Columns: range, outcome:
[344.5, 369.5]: 1.02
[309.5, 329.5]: 1.18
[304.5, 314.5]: 1.15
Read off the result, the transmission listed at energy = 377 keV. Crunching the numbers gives 0.8164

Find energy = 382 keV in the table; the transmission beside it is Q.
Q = 0.7499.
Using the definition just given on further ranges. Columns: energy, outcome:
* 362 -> 1.029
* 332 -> 1.186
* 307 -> 1.164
